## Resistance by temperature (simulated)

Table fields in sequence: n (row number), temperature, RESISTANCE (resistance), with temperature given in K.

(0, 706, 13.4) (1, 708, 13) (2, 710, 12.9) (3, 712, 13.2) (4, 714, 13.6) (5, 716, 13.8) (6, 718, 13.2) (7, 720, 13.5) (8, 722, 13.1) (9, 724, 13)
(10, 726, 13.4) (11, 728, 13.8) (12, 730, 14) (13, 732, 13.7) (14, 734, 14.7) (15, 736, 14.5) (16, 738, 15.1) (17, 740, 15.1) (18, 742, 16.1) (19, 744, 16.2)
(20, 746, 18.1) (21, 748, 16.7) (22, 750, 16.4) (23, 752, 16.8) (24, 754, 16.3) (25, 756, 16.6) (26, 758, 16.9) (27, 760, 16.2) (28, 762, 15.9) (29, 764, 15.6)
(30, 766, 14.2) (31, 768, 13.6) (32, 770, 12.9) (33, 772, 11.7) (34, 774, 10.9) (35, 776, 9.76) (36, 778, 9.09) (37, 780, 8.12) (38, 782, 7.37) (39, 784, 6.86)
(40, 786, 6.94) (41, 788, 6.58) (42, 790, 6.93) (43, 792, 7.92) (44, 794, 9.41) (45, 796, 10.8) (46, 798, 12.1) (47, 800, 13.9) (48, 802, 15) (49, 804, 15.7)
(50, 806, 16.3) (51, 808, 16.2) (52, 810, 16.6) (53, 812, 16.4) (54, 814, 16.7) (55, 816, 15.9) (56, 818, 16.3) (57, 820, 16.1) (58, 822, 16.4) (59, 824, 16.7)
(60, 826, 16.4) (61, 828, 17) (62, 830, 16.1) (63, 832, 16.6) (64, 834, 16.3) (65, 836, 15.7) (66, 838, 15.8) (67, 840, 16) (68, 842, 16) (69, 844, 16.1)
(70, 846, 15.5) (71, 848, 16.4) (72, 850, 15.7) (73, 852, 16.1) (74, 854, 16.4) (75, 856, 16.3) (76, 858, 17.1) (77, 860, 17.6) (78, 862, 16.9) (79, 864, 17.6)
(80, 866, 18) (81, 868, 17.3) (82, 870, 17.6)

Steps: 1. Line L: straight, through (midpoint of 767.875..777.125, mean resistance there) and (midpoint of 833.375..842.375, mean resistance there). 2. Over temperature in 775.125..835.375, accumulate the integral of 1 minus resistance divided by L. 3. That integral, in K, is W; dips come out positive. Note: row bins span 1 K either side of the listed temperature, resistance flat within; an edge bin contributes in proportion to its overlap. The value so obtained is 3.7 K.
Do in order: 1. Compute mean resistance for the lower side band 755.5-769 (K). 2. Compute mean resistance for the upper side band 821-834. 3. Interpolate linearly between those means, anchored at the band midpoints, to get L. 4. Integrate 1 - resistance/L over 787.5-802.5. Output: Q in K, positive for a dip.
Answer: 5.4 K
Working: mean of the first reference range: 15.5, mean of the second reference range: 16.5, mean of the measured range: 10.3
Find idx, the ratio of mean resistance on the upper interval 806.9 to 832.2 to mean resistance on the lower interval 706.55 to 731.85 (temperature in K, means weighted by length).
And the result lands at 1.23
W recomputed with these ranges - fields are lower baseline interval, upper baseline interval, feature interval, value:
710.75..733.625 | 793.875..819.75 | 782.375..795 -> 6.21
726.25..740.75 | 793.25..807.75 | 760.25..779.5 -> 1.76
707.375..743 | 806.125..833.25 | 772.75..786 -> 5.80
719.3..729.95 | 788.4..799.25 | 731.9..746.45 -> -3.37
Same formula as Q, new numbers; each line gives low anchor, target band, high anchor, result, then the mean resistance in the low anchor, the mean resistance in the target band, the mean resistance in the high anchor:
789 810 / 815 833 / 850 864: -2.5 K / 12.6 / 16.4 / 16.7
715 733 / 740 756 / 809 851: -2.8 K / 13.5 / 16.6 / 16.2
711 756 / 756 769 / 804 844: -0.2 K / 14.8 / 15.5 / 16.3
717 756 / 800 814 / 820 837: 0.1 K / 15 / 15.9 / 16.4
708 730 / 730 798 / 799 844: 7.4 K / 13.4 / 12.9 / 16.1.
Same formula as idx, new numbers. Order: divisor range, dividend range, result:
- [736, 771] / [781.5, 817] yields 0.77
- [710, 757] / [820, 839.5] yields 1.10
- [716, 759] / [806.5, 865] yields 1.09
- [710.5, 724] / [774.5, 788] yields 0.60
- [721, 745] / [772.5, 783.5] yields 0.63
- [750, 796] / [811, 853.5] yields 1.38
